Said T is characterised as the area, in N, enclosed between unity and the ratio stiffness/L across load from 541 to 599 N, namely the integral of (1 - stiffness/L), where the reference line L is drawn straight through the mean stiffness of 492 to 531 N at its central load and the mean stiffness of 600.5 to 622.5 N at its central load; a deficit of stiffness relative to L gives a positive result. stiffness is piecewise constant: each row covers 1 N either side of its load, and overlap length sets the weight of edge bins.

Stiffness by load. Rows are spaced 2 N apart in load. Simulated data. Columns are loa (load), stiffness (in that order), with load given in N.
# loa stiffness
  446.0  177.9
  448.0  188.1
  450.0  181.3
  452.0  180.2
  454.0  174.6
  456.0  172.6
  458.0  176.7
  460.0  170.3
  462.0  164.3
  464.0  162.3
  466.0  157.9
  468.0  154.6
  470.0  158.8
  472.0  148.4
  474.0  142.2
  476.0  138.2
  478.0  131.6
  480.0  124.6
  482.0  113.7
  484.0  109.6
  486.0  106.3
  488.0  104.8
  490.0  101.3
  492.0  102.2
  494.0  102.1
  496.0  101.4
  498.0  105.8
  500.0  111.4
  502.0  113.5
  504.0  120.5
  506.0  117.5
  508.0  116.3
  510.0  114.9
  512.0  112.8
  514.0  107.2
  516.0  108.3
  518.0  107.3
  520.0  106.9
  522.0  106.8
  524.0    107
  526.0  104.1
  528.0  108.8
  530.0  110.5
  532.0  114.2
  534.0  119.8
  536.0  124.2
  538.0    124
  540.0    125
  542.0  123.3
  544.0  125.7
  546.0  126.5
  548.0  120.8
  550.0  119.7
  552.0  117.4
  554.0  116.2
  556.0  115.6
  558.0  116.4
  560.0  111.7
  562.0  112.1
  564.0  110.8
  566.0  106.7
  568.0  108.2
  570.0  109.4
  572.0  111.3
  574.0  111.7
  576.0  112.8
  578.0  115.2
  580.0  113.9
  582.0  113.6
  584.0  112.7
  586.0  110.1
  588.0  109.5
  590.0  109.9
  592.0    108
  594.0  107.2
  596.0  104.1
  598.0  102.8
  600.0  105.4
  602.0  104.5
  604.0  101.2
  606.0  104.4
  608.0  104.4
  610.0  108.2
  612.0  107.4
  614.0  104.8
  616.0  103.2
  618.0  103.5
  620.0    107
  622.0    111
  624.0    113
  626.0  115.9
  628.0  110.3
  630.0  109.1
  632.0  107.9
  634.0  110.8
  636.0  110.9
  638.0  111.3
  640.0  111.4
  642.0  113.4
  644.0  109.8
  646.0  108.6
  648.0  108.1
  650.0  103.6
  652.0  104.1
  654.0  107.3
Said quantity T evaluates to -3.3 N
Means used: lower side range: 109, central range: 113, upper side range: 105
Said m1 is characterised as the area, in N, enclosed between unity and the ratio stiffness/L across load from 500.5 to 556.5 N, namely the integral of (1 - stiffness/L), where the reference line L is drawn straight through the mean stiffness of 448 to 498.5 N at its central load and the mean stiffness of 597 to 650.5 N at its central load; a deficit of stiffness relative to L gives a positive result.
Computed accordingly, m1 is 5.7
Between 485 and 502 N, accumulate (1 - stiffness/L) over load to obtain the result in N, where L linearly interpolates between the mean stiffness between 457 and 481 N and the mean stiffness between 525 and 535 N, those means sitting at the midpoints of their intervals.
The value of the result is 3.87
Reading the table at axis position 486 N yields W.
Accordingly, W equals 106.3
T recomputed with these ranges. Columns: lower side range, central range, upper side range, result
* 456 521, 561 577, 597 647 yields 0.7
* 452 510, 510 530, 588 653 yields 2.8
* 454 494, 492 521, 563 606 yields 4.4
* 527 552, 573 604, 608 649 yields 1.3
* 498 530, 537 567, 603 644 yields -2.2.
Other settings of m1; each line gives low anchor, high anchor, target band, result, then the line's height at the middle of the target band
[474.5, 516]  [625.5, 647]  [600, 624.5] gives 1.2 N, 111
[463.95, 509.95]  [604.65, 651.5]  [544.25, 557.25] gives -0.4 N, 116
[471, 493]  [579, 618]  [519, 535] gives 0.7 N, 115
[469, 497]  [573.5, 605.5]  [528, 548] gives -1.1 N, 114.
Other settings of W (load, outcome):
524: 107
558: 116.4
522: 106.8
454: 174.6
